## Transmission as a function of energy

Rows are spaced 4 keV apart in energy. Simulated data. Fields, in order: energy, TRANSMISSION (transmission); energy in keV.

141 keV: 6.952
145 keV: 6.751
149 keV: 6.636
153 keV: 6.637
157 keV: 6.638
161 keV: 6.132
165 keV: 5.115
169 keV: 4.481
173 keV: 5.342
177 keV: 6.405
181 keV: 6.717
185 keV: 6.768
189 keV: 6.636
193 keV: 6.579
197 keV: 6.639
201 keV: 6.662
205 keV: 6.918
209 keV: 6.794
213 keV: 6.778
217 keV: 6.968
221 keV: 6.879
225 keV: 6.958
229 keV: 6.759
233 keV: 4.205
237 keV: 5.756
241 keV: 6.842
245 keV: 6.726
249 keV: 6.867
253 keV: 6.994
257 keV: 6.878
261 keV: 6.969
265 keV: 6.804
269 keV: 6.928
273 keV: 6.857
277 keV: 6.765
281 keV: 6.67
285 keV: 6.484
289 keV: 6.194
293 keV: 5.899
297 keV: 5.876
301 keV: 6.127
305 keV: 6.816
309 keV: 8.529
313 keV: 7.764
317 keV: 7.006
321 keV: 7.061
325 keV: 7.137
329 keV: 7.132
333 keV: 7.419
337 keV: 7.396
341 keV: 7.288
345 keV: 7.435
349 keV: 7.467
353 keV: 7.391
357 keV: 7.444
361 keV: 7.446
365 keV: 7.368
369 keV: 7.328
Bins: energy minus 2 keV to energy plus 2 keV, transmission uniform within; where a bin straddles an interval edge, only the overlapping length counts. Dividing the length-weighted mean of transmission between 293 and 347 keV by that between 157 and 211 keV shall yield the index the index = 1.14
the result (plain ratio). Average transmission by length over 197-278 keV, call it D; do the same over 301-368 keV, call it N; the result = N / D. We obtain 1.1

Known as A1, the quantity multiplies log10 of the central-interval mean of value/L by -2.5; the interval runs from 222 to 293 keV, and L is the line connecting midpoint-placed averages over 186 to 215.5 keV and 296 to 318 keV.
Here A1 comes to 0.057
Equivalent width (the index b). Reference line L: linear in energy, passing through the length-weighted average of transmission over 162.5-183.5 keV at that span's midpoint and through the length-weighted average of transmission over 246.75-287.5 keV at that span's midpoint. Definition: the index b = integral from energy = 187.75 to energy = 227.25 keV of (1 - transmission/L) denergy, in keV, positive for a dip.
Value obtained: -4.6 keV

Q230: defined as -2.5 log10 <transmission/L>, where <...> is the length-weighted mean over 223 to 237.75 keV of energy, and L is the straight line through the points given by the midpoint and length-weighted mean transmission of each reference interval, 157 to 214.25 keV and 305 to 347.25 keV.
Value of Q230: 0.12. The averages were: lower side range 6.29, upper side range 7.39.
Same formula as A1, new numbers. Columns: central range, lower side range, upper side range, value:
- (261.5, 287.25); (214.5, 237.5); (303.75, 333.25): 0.02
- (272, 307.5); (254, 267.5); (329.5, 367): 0.10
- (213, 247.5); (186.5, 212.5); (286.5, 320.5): 0.05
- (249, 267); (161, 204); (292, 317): -0.05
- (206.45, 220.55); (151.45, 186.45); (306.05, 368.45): -0.08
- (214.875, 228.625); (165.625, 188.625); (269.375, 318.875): -0.11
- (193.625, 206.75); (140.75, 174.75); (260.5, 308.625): -0.08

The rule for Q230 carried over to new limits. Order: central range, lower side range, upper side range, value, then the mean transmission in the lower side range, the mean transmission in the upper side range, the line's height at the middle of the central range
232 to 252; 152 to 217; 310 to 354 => 0.087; 6.34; 7.34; 6.73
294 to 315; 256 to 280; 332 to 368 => 0.021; 6.86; 7.4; 7.1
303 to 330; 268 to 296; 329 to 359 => -0.055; 6.5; 7.39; 7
